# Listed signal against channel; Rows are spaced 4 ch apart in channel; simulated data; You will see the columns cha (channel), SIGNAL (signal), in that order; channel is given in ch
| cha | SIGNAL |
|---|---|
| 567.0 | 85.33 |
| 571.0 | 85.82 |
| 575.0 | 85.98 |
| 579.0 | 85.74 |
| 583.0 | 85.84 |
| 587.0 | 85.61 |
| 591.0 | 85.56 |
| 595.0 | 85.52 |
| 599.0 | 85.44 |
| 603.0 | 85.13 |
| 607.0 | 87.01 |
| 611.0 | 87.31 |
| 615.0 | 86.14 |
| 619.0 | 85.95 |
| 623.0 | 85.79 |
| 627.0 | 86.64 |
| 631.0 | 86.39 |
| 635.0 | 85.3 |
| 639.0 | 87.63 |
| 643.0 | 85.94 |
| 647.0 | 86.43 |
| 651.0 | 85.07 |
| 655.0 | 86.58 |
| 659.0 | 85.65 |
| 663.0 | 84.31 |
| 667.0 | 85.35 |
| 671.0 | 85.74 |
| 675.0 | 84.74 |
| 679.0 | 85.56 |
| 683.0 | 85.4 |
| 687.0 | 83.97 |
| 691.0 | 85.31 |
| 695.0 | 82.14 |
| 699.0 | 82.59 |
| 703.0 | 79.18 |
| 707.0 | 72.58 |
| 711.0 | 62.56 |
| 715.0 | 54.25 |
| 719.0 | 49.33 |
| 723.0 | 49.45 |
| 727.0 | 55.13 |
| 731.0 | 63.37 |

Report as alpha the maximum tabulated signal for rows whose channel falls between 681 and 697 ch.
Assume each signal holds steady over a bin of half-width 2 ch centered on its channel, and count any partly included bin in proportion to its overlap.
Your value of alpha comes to 85.4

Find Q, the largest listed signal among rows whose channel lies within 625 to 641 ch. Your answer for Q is 87.63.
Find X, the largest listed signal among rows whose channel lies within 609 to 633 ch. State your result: 87.31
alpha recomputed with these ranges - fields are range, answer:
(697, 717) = 82.59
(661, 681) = 85.74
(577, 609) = 87.01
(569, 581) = 85.98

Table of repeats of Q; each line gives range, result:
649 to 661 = 86.58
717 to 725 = 49.45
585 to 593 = 85.61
